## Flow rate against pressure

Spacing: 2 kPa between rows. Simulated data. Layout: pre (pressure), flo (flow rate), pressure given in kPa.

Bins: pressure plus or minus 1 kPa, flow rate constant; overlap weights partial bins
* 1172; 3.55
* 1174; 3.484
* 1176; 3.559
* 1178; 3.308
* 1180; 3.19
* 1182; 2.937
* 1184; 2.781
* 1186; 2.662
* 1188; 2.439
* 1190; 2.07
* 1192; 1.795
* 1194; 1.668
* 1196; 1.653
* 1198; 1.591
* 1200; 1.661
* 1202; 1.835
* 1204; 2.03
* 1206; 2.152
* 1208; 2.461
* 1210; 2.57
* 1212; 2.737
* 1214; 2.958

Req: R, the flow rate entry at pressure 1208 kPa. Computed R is 2.461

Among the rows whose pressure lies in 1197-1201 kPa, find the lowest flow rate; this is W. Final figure 1.591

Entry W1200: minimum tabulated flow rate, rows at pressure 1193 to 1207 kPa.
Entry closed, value 1.591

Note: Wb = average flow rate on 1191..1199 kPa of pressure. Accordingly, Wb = 1.68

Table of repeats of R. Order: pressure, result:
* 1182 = 2.937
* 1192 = 1.795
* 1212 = 2.737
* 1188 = 2.439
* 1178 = 3.308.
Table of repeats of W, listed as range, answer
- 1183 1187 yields 2.662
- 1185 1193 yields 1.795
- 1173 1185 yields 2.781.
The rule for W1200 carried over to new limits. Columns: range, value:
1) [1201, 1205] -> 1.835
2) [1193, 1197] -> 1.653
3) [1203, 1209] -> 2.03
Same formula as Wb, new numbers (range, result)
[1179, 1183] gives 3.06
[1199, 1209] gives 2.03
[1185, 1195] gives 2.13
